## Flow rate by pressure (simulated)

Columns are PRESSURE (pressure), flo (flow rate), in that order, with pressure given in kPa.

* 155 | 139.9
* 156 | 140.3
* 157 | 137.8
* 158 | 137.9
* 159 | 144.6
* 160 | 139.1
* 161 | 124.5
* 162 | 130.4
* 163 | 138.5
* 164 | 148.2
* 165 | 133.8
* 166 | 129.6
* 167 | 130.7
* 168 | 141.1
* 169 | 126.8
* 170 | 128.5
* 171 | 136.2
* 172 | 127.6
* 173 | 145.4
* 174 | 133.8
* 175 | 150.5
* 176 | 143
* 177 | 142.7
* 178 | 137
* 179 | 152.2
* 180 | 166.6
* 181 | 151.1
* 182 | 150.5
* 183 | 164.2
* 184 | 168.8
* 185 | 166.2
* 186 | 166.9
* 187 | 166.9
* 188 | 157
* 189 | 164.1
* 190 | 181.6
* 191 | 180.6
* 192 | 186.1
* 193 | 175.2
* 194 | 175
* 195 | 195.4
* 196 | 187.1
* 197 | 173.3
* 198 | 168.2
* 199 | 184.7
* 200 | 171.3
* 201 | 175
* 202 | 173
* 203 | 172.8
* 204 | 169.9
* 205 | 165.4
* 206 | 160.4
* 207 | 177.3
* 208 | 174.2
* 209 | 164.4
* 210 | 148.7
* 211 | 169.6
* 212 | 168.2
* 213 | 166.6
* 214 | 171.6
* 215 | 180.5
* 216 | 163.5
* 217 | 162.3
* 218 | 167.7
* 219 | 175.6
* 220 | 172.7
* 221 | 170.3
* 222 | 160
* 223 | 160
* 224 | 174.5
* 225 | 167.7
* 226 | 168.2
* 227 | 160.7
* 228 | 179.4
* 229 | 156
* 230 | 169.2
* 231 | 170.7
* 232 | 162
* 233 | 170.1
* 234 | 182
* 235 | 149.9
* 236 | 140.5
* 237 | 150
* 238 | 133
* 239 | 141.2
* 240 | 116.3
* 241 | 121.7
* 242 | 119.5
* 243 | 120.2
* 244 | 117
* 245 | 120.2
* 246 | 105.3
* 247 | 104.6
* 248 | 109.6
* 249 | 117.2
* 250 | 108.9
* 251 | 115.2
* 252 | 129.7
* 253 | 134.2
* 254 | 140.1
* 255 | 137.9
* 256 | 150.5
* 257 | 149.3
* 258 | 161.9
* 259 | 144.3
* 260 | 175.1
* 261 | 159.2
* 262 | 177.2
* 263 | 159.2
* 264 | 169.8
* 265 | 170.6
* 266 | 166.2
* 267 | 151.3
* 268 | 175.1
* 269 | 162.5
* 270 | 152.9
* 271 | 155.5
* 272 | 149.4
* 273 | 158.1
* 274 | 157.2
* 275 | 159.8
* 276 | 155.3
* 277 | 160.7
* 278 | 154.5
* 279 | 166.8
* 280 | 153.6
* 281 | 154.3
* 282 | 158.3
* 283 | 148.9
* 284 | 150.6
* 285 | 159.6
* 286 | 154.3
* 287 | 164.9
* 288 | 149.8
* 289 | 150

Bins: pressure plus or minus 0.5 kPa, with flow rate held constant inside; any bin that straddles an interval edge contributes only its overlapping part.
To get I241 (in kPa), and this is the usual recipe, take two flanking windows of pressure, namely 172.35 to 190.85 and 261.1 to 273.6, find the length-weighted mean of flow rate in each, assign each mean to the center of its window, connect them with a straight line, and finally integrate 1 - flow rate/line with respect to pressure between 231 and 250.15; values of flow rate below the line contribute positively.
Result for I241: 3.32 kPa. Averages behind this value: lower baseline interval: 156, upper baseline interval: 162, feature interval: 132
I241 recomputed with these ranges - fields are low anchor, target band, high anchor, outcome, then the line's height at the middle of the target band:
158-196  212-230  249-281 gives -1.9 kPa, 152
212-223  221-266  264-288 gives 4.8 kPa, 164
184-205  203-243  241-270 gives -0.5 kPa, 159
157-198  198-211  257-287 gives -1.3 kPa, 154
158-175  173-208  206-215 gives -2.9 kPa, 153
